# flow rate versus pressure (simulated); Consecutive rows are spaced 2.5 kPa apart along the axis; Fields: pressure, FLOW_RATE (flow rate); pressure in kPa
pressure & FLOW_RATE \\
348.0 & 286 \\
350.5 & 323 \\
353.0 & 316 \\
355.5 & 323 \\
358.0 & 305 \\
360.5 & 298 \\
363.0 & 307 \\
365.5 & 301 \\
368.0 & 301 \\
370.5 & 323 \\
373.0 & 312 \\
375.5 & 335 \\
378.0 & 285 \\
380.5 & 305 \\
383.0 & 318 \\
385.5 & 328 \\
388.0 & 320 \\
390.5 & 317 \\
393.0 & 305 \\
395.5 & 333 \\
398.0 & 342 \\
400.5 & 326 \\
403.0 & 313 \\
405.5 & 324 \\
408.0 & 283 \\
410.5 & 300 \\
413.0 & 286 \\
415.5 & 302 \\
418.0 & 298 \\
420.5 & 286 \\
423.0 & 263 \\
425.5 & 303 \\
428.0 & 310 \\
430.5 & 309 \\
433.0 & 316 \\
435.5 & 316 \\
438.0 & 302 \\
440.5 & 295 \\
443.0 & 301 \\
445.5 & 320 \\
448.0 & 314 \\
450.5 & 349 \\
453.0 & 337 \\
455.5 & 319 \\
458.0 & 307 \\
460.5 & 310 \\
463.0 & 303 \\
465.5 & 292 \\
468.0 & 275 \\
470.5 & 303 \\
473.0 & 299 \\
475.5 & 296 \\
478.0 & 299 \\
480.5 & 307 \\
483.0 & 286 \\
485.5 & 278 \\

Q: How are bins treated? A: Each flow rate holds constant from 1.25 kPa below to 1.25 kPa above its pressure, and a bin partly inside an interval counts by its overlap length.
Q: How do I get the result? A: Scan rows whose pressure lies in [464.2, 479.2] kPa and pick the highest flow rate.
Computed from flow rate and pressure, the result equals 303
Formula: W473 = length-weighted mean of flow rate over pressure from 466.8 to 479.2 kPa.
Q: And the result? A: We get 294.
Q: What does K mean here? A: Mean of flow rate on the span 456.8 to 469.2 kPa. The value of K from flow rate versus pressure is 297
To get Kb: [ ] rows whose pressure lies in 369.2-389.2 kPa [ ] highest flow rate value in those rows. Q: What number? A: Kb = 335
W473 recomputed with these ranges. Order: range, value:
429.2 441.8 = 308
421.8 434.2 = 300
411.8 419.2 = 295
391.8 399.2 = 327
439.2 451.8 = 316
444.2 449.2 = 317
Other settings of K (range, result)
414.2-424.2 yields 287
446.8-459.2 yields 325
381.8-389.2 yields 322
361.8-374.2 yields 309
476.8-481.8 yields 303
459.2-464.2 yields 307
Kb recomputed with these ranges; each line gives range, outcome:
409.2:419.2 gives 302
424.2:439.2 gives 316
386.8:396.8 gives 333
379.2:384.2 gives 318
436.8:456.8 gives 349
